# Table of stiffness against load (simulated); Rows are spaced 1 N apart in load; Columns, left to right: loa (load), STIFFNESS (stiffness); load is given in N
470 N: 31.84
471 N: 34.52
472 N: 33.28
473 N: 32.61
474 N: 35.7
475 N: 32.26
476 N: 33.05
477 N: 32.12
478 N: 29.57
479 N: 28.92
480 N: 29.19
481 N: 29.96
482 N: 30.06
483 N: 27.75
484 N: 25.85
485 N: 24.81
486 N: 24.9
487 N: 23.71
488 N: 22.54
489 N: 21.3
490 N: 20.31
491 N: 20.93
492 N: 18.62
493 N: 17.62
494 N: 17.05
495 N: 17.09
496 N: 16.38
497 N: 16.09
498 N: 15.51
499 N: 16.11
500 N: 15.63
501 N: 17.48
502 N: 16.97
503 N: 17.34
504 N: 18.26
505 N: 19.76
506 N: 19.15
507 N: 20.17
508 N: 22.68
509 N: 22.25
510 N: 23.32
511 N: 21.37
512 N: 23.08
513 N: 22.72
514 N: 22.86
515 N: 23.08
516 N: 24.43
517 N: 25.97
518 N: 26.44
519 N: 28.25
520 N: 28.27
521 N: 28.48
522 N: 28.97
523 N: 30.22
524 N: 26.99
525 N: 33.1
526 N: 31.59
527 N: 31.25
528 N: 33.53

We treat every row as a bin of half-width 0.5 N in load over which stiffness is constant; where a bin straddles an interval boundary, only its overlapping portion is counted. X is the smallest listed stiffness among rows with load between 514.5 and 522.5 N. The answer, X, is 23.08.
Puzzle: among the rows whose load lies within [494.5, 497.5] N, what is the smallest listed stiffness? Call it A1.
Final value 16.09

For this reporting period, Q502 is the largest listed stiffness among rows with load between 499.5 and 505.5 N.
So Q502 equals 19.76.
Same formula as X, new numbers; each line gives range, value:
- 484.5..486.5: 24.81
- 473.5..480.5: 28.92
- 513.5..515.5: 22.86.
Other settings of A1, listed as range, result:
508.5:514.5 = 21.37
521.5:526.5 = 26.99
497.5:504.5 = 15.51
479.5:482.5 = 29.19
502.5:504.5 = 17.34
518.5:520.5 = 28.25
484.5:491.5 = 20.31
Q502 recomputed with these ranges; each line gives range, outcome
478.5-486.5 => 30.06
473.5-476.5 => 35.7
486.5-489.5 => 23.71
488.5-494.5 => 21.3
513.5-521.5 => 28.48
